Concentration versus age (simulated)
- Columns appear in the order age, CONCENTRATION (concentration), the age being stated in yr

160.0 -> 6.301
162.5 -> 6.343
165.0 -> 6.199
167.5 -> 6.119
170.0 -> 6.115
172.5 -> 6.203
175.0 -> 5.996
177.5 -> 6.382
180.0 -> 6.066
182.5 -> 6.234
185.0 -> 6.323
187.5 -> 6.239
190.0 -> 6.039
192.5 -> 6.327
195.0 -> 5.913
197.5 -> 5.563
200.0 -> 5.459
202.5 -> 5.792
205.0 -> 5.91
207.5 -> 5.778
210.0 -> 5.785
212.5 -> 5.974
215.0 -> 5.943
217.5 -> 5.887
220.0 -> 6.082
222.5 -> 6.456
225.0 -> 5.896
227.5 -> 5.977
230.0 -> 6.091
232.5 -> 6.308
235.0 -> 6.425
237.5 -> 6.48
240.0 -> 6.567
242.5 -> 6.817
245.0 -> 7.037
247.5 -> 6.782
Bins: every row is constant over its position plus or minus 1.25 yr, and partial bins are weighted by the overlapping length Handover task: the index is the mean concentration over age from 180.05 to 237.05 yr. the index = 6.03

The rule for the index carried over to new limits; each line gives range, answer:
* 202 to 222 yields 5.92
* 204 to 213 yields 5.85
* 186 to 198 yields 6.05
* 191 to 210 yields 5.82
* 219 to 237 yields 6.19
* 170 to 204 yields 6.04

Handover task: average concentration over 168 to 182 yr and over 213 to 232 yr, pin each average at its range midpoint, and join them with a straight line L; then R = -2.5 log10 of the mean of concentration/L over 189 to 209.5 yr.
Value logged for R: 0.047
